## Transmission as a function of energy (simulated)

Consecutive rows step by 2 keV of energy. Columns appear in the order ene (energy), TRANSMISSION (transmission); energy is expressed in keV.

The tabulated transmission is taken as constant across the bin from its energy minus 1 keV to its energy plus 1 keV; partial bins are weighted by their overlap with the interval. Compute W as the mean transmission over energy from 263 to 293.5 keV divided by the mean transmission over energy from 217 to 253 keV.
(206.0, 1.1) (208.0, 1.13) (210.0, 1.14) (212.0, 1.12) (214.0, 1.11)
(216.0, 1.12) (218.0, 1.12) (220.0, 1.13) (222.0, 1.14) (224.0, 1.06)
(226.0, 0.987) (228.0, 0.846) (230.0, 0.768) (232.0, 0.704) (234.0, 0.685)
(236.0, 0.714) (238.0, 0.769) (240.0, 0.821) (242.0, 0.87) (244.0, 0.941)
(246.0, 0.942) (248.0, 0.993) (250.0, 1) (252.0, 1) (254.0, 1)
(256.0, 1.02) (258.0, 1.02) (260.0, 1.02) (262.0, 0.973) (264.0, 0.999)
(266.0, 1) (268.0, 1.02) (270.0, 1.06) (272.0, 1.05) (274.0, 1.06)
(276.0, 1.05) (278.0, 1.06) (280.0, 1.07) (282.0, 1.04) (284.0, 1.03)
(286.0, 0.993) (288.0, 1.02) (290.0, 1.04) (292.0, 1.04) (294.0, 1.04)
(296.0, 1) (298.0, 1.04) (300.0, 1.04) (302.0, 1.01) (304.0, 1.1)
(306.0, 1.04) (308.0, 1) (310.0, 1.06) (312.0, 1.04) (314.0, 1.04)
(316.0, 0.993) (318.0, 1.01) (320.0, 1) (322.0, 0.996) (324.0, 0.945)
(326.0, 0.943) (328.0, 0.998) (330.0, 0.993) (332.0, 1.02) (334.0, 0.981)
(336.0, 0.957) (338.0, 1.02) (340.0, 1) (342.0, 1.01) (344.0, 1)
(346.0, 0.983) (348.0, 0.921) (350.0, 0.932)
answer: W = 1.13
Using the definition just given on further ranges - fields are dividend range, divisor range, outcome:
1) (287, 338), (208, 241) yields 1.06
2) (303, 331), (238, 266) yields 1.05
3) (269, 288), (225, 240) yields 1.33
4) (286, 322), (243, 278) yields 1.02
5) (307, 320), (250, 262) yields 1.01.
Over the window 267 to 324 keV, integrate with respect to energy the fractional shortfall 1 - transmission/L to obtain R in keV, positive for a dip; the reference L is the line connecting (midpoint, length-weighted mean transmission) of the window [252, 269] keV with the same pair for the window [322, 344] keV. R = -1.99 keV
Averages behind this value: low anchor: 1.01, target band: 1.03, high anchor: 0.988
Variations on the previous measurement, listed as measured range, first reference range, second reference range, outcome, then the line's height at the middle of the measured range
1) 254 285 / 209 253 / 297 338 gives -1.63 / 0.979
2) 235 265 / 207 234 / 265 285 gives 2.70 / 1.03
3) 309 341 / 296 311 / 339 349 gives 0.29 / 1.01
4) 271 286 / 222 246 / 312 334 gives -2.03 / 0.923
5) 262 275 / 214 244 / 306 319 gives -0.79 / 0.968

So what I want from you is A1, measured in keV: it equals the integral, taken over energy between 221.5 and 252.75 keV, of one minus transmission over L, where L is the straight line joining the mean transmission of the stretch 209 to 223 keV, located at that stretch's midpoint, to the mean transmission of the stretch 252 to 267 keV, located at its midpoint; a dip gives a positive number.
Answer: 5.3 keV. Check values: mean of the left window 1.13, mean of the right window 1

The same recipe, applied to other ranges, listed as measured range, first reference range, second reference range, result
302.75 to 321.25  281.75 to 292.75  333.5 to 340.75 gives -0.4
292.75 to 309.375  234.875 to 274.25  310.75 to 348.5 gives -0.9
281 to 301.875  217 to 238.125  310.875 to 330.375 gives -1.3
